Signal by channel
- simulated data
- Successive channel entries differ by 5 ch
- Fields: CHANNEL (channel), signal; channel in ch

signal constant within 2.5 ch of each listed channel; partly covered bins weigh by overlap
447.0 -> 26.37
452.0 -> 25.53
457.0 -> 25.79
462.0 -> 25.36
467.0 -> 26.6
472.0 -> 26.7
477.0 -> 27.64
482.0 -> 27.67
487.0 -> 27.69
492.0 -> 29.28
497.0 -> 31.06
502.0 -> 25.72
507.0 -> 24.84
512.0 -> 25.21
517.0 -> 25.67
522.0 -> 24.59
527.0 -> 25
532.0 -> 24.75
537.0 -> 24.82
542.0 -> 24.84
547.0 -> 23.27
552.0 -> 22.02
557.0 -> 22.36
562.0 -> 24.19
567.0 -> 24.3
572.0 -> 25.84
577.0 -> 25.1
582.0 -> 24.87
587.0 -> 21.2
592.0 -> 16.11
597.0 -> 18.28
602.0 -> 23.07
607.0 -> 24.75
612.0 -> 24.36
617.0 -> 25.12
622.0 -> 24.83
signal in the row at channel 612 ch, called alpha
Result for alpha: 24.36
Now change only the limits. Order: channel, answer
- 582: 24.87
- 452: 25.53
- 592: 16.11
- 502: 25.72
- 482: 27.67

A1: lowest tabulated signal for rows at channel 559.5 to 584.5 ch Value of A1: 24.19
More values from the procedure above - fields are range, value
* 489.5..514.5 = 24.84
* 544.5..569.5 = 22.02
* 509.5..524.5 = 24.59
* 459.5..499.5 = 25.36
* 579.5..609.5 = 16.11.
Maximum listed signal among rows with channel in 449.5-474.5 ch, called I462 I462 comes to 26.7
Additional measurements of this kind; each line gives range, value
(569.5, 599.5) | 25.84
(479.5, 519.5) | 31.06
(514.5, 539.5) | 25.67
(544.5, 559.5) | 23.27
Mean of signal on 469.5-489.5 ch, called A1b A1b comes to 27.4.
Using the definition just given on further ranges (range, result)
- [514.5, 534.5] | 25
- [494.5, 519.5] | 26.5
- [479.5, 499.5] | 28.9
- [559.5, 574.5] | 24.8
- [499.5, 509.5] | 25.3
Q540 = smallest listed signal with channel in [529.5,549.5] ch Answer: 23.27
